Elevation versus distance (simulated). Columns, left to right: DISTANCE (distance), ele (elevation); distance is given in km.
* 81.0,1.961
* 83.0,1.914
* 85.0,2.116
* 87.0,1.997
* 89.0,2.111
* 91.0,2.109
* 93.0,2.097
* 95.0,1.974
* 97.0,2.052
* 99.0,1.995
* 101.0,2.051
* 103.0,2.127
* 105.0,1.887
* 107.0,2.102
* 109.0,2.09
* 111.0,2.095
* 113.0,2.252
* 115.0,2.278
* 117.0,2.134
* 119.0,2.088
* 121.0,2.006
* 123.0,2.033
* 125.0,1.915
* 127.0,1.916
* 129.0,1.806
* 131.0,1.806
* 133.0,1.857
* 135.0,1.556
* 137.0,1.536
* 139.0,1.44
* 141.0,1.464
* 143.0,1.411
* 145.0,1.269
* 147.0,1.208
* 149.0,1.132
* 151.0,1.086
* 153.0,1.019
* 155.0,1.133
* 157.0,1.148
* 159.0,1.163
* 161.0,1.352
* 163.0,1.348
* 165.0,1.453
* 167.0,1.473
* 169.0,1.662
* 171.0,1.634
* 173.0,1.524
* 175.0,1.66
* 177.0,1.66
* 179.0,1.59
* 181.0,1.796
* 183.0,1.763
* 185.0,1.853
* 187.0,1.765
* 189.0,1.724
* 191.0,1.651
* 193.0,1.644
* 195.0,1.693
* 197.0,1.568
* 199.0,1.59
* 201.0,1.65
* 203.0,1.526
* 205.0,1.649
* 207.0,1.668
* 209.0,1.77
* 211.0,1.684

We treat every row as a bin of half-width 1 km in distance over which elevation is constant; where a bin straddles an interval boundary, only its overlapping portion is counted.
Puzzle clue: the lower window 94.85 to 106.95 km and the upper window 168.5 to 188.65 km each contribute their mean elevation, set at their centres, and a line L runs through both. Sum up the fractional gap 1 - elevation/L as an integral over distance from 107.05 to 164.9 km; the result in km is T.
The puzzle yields 7.9 km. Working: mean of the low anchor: 2.02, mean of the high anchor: 1.69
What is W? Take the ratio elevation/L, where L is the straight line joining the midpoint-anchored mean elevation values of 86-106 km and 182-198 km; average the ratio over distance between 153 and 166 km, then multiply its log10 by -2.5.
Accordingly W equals 0.407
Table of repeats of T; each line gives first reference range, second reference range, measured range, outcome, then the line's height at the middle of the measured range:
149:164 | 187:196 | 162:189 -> -3.3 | 1.45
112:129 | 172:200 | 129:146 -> 3.5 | 1.96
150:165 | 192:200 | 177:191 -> -2.3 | 1.49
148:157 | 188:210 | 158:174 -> -2.4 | 1.26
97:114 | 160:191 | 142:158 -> 5.5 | 1.78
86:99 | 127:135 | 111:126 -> -1.7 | 1.88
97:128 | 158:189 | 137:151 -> 3.8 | 1.82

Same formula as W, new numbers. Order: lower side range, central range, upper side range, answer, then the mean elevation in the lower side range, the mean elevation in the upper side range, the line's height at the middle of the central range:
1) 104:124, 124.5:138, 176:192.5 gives 0.139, 2.1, 1.72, 2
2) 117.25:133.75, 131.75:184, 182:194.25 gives 0.261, 1.94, 1.73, 1.83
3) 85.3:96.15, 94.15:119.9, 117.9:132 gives -0.045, 2.06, 1.94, 2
